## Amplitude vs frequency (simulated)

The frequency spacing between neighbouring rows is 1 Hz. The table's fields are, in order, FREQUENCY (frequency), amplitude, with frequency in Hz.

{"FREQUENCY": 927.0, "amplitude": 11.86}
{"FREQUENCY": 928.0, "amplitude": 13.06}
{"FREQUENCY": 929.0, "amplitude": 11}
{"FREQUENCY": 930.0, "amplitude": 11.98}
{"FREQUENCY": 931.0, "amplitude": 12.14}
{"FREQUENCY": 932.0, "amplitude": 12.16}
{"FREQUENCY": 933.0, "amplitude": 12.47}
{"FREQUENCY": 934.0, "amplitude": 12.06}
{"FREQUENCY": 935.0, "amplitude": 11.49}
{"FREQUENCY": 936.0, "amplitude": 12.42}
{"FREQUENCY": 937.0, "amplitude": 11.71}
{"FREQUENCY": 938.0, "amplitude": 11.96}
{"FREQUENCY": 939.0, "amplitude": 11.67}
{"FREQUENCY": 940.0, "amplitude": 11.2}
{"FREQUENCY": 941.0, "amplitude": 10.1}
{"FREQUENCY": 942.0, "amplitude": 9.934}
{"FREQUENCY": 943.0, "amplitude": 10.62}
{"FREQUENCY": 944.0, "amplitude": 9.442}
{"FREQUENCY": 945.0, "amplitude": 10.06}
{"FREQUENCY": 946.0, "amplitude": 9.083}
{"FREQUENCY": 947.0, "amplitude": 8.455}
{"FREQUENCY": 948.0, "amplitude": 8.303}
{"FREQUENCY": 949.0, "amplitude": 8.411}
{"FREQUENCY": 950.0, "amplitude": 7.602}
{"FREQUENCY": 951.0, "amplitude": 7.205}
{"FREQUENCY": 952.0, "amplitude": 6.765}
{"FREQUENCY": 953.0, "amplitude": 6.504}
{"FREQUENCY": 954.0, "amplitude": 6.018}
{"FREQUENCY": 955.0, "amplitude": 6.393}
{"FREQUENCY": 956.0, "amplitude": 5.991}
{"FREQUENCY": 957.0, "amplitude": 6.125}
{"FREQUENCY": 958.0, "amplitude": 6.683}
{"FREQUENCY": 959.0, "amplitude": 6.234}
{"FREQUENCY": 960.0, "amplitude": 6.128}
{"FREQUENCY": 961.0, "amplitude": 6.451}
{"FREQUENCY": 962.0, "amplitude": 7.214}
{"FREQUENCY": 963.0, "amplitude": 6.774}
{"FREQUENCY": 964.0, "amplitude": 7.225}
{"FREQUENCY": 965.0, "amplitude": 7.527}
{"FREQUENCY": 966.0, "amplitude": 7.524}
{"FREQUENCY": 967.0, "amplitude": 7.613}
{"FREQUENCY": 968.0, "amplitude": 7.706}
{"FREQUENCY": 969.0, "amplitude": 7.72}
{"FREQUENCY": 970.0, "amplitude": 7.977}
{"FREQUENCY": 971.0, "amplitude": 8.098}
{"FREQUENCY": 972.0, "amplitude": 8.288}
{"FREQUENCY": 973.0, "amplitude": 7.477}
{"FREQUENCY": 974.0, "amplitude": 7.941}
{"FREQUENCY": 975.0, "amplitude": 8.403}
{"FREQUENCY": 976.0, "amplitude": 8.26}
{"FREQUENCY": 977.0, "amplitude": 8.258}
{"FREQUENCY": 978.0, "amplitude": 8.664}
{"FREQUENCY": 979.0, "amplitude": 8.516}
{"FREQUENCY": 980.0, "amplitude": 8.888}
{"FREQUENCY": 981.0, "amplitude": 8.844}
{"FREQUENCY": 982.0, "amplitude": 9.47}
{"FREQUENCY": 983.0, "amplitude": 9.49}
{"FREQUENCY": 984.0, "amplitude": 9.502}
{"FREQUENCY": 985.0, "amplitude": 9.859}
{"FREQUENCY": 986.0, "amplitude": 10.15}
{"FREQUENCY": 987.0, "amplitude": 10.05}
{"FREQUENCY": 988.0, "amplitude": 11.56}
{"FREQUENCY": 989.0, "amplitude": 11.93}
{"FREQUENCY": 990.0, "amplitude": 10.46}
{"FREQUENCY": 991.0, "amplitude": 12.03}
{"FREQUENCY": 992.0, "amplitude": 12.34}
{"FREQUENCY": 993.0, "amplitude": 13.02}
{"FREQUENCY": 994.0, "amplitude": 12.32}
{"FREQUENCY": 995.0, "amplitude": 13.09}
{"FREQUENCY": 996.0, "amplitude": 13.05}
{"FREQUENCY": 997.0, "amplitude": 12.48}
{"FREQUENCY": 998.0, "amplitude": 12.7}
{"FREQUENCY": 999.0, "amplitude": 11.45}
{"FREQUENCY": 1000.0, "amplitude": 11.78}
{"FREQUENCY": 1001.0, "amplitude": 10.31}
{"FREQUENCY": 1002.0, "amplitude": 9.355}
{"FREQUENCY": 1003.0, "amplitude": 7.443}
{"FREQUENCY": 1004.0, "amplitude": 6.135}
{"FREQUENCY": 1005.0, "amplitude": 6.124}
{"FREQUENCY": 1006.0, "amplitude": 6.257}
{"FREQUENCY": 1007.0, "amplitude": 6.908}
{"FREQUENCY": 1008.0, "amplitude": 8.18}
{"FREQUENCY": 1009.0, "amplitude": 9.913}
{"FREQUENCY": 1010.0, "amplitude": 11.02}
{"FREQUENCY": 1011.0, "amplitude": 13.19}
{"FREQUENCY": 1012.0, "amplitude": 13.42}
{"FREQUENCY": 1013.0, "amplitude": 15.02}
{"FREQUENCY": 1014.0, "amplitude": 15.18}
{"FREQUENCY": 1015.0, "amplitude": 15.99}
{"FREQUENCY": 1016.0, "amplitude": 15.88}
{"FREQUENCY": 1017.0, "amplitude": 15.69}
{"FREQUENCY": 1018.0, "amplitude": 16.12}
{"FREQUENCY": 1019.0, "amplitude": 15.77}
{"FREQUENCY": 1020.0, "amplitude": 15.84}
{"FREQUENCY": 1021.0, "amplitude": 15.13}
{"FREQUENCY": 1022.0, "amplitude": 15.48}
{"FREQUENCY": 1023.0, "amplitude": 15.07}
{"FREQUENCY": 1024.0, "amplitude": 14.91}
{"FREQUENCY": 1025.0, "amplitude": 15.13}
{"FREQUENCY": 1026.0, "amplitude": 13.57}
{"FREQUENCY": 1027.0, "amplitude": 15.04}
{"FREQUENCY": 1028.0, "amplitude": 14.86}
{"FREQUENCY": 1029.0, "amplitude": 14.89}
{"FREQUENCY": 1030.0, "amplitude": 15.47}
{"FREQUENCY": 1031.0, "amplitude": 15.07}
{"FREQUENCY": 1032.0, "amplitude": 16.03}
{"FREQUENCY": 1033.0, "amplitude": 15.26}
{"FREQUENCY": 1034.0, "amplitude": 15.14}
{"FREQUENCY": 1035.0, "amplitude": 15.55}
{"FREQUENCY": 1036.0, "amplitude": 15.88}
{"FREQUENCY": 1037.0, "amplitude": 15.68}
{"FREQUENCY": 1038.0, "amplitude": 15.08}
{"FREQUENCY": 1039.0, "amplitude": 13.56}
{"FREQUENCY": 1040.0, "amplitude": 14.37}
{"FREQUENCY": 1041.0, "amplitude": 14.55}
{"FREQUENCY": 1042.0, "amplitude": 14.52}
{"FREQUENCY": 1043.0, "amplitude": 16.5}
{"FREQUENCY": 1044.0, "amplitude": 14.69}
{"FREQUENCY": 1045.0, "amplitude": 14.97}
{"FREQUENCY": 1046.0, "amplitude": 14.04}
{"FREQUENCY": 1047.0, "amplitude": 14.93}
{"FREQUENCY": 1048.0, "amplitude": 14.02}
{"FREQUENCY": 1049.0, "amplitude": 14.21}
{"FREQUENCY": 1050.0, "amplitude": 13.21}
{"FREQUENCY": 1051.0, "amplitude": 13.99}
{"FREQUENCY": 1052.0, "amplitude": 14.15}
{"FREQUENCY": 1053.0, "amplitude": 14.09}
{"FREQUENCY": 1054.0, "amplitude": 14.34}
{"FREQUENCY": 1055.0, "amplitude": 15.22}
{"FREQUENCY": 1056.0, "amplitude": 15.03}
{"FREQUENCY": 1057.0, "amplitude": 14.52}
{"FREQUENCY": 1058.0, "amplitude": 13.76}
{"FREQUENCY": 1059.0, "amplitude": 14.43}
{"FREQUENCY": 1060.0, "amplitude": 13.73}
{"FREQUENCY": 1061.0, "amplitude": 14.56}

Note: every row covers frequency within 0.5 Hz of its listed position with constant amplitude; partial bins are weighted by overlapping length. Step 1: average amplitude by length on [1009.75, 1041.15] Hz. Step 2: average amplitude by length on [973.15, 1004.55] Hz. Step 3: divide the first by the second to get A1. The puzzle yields 1.5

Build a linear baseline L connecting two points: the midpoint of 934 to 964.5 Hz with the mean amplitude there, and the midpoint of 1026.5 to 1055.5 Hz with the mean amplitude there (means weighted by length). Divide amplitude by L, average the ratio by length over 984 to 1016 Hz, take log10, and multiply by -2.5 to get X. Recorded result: 0.08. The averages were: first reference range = 8.53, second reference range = 14.8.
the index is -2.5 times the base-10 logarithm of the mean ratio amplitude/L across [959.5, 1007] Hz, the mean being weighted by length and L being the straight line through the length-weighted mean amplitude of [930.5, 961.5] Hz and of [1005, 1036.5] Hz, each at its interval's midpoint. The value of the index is 0.25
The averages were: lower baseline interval 9.09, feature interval 9.21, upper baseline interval 14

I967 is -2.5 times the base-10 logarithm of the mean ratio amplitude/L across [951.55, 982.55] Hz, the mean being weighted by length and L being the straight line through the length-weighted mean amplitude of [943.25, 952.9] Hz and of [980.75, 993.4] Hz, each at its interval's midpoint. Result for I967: 0.26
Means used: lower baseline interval 8.35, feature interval 7.48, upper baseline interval 10.7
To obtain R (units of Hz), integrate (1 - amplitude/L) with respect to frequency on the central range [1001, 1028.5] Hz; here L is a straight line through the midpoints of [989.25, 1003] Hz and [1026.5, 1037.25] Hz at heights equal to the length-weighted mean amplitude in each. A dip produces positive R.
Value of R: 2.2 Hz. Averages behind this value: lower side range 11.7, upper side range 15.3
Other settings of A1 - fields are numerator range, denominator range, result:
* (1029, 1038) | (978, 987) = 1.65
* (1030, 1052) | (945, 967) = 2.07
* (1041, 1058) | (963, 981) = 1.81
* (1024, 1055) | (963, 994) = 1.61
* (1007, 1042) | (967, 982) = 1.76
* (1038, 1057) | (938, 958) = 1.71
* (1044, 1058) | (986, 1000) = 1.20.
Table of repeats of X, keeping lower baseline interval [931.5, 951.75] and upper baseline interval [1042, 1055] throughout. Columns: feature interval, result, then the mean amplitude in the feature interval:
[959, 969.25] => 0.487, 7.13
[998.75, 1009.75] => 0.434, 8.52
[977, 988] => 0.255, 9.39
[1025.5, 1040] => -0.091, 15.1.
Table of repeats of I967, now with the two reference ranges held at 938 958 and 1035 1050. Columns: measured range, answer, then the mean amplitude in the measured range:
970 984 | 0.216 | 8.52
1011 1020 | -0.179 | 15.3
